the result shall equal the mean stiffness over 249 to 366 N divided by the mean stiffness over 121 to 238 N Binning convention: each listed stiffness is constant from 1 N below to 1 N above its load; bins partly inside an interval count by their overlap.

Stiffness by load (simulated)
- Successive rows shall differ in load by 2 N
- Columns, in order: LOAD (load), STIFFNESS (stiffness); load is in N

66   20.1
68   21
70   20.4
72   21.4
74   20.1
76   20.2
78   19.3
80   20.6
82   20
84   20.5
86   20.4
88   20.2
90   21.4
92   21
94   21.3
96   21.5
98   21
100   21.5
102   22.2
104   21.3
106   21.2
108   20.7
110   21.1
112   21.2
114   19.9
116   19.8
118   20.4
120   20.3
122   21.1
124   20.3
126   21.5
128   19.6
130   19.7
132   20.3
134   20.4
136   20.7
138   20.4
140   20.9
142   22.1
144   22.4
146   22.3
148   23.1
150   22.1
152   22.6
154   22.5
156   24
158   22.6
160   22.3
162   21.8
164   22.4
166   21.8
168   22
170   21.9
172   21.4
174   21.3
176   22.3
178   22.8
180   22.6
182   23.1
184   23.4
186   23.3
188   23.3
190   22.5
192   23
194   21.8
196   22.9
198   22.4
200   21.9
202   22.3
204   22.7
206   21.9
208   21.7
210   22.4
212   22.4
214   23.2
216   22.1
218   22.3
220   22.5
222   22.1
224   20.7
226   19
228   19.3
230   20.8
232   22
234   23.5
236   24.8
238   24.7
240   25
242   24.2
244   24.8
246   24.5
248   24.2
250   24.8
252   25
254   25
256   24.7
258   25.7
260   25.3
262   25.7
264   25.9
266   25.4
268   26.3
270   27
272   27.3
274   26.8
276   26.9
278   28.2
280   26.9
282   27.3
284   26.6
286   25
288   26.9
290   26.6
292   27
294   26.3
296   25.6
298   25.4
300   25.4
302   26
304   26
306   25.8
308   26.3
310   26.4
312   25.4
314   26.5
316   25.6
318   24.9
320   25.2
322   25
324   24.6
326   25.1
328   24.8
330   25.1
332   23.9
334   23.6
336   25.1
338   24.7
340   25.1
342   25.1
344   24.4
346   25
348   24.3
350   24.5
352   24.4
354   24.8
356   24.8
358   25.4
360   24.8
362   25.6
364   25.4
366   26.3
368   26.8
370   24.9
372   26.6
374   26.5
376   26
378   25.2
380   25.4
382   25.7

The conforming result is 1.16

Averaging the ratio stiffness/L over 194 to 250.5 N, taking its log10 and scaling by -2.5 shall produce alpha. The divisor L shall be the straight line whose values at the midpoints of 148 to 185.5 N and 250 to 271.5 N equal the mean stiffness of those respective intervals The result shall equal 0.077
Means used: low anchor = 22.4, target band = 22.6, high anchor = 25.6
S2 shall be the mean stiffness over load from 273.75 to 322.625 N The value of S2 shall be 26.2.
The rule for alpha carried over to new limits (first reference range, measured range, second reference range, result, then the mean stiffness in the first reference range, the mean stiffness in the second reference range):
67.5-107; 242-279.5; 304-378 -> -0.08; 20.8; 25.3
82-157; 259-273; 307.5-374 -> -0.10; 21.1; 25.2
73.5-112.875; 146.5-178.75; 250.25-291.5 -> 0.03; 20.8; 26.2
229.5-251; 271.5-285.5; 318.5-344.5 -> -0.12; 24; 24.8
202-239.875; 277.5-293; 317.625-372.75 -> -0.13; 22.2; 25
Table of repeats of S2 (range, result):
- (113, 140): 20.4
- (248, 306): 26.1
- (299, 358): 25.1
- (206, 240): 22.2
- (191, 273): 23.5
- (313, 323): 25.4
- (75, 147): 20.8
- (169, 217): 22.4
